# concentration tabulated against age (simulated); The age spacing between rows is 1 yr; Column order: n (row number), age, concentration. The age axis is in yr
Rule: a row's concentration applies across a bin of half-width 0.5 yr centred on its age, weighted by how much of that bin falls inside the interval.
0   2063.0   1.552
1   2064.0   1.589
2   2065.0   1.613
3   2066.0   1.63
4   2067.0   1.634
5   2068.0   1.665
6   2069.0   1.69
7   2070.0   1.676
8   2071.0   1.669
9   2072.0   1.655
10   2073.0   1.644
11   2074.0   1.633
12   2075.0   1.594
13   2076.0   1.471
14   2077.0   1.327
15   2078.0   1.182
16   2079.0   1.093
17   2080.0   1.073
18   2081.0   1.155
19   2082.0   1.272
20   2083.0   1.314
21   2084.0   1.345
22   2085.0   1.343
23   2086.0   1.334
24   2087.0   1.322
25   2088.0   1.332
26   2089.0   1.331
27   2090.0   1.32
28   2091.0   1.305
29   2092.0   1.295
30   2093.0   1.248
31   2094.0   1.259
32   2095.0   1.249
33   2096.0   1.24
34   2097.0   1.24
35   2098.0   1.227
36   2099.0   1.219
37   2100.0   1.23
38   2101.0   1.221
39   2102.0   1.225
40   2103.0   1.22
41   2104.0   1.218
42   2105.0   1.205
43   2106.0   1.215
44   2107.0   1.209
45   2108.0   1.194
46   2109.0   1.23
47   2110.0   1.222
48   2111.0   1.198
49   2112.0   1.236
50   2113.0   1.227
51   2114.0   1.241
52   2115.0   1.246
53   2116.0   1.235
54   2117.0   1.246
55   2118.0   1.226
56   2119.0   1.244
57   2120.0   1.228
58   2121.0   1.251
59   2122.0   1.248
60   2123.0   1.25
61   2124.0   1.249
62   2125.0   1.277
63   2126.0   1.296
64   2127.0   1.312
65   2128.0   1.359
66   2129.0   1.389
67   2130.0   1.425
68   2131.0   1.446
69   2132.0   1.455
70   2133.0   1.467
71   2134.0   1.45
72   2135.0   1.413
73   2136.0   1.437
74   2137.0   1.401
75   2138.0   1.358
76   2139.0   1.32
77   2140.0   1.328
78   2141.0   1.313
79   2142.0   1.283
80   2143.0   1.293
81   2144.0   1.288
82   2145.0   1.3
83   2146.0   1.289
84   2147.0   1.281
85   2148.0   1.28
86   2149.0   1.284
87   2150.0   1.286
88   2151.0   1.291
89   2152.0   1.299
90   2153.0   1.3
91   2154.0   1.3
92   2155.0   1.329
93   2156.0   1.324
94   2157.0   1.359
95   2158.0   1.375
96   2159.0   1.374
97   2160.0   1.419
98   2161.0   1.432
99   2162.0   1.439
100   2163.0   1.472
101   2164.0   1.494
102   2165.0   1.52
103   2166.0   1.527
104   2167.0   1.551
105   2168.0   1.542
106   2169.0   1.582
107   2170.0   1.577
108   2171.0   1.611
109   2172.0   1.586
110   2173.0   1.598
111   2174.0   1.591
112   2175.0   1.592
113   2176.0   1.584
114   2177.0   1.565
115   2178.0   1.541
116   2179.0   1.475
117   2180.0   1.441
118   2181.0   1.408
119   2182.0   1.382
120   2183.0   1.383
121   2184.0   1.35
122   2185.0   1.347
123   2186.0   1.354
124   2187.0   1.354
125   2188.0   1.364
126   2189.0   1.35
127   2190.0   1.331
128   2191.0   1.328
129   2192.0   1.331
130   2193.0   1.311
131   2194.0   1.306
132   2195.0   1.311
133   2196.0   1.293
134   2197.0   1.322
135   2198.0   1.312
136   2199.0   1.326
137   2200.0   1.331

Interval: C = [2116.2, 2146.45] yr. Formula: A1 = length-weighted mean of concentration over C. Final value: 1.33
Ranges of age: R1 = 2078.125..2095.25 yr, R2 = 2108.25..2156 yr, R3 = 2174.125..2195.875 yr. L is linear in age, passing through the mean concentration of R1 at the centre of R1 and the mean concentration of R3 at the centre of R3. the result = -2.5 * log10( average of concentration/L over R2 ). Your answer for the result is 0.02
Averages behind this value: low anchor 1.27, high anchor 1.4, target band 1.3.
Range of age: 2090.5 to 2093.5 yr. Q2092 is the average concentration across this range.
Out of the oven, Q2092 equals 1.28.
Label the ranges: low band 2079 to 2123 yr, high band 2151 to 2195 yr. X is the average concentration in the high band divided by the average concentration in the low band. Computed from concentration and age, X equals 1.1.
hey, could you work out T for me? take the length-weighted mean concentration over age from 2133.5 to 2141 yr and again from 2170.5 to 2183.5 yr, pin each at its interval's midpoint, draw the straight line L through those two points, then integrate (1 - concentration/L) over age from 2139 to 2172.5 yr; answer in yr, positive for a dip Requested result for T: 1.32 yr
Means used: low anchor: 1.38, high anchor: 1.52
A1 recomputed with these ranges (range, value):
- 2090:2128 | 1.24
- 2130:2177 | 1.42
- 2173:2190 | 1.44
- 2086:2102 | 1.27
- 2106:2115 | 1.22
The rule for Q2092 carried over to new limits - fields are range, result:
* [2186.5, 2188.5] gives 1.36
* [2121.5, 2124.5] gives 1.25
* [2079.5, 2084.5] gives 1.23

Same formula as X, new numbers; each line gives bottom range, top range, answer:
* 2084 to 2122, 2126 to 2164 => 1.08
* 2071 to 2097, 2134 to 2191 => 1.05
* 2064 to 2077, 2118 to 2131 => 0.80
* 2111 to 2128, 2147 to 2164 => 1.08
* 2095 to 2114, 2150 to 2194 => 1.17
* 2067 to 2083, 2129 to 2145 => 0.95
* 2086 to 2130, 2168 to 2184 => 1.21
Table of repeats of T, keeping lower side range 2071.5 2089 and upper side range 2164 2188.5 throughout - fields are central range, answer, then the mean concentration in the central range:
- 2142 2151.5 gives 1.1 yr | 1.29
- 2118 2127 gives 1.0 yr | 1.26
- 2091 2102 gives 1.1 yr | 1.24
